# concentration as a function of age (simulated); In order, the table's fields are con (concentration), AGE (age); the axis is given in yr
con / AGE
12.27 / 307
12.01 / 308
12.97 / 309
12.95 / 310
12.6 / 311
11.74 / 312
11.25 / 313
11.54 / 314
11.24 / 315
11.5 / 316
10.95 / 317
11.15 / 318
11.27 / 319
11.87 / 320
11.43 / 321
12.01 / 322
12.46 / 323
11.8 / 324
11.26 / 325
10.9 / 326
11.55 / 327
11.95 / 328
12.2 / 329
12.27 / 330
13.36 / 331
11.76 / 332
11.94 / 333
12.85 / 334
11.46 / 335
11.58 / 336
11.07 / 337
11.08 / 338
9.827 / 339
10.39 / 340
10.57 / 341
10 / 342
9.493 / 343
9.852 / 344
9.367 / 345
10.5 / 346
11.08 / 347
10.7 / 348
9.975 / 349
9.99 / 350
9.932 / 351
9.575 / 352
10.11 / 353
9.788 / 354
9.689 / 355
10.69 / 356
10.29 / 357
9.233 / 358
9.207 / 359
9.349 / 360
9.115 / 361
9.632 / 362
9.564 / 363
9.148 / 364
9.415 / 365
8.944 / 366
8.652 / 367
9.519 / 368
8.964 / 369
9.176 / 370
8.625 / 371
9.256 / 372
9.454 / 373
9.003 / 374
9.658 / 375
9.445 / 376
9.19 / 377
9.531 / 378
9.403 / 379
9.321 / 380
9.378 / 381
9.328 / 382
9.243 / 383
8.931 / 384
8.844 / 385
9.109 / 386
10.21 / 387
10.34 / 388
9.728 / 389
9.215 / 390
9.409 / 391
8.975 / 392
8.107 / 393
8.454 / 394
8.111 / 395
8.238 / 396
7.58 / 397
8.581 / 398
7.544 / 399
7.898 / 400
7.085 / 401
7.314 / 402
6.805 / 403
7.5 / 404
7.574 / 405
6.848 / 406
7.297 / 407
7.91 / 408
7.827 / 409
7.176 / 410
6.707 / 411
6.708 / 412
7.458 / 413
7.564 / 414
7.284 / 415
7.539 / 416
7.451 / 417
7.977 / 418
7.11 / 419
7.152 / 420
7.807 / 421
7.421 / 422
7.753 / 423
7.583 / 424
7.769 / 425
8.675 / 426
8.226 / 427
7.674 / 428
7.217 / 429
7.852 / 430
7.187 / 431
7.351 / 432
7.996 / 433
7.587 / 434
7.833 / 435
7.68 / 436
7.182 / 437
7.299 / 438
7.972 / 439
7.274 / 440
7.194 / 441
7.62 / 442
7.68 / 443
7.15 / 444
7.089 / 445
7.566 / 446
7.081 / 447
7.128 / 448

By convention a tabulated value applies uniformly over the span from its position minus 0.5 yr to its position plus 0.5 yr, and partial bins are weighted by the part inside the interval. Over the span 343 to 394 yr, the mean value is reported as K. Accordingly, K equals 9.49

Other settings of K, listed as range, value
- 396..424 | 7.46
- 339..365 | 9.88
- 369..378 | 9.23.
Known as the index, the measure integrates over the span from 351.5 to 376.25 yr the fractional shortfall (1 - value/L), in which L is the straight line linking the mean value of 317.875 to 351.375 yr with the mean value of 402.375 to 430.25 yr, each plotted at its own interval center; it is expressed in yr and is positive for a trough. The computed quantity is 1.0 yr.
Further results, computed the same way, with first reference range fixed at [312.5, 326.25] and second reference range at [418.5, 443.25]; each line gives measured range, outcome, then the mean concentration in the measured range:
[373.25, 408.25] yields 1.57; 8.61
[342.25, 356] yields 0.55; 10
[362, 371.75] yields 0.68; 9.14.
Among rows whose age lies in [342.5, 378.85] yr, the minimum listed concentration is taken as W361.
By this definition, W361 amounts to 8.625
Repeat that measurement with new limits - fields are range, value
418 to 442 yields 7.11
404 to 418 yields 6.707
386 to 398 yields 7.58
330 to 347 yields 9.367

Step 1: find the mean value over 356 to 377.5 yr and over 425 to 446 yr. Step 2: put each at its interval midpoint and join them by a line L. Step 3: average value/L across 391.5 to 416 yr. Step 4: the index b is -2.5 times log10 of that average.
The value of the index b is 0.11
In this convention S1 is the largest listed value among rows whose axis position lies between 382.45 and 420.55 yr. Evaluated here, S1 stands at 10.34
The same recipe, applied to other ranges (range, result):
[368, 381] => 9.658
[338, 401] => 11.08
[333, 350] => 12.85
